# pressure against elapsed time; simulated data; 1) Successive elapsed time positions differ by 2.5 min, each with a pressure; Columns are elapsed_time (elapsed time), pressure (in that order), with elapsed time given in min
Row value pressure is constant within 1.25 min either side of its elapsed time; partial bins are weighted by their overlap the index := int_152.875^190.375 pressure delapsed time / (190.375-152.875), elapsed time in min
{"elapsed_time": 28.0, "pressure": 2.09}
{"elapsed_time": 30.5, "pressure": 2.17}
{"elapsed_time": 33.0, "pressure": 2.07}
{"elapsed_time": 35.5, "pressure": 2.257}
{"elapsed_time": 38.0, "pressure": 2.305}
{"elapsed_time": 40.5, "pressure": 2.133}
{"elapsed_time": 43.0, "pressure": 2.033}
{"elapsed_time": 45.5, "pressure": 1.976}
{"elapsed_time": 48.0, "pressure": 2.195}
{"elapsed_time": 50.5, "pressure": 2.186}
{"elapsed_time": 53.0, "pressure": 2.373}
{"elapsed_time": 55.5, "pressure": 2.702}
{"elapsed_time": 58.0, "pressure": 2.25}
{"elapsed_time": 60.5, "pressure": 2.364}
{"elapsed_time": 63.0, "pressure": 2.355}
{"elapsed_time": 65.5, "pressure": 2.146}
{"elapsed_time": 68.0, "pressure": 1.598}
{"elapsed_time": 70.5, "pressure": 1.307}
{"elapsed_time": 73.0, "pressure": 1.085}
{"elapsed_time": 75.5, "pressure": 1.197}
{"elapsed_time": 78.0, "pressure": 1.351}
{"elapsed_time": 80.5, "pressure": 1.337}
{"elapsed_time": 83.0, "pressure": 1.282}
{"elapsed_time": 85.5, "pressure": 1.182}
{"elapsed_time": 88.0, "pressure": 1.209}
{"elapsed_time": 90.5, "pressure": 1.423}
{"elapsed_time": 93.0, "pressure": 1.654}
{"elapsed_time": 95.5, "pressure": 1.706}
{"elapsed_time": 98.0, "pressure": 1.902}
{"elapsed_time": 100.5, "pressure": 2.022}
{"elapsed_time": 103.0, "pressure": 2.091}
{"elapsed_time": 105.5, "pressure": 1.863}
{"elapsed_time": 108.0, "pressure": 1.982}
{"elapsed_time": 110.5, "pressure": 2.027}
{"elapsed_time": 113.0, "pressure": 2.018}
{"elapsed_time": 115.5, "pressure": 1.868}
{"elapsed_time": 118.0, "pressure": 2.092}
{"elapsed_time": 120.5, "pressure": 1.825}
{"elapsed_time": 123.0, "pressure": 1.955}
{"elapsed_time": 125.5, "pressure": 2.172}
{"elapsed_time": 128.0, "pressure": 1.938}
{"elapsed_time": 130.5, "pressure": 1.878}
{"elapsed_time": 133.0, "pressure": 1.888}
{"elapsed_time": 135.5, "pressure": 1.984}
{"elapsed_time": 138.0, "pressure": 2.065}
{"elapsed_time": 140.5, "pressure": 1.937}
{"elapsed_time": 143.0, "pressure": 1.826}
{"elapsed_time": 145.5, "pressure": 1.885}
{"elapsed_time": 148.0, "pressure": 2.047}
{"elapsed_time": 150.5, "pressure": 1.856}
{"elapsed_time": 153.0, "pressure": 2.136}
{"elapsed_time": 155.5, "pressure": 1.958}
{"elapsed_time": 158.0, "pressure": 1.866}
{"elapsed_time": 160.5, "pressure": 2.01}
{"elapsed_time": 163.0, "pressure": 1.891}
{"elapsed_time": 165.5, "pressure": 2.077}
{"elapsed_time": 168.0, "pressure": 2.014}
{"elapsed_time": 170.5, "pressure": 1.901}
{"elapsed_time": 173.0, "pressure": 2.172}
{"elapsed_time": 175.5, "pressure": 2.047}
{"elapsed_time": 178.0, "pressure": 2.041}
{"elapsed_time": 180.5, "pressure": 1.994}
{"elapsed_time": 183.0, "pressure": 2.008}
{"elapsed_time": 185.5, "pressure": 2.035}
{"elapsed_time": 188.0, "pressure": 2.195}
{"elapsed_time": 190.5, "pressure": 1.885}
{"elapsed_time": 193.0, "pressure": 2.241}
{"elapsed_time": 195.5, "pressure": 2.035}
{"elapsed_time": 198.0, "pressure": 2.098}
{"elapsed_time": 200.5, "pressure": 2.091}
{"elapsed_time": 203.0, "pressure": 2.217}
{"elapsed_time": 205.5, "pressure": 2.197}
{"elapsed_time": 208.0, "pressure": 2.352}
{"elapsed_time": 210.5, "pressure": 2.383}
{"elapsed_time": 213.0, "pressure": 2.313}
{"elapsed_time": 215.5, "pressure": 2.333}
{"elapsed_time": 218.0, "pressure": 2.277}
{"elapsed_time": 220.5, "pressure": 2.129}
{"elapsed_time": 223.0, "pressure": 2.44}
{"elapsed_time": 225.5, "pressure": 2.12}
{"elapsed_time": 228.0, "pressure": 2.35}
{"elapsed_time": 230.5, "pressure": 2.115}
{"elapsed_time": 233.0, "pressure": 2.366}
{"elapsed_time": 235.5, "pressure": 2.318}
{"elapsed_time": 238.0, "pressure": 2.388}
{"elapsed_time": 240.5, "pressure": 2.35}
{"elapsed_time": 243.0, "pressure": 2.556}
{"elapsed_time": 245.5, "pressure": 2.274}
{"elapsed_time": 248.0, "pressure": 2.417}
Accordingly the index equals 2.02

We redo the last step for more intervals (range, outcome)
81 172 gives 1.87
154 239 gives 2.14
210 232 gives 2.27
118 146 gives 1.95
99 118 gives 1.99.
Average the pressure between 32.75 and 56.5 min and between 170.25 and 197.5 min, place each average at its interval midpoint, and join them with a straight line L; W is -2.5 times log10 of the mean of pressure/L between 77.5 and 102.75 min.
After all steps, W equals 0.38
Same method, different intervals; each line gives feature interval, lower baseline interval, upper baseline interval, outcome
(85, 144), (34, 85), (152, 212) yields 0.07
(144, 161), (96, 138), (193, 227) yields 0.06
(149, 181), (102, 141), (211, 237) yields 0.06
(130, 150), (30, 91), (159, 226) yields 0.05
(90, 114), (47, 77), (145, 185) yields 0.06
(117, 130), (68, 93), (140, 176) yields -0.19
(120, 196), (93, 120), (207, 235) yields 0.05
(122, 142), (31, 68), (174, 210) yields 0.09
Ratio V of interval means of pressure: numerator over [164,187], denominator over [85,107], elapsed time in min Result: 1.20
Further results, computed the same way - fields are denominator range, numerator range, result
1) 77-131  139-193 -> 1.13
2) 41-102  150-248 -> 1.21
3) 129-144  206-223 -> 1.19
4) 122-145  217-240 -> 1.16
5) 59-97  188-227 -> 1.42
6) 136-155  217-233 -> 1.14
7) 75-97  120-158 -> 1.41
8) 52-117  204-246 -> 1.30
